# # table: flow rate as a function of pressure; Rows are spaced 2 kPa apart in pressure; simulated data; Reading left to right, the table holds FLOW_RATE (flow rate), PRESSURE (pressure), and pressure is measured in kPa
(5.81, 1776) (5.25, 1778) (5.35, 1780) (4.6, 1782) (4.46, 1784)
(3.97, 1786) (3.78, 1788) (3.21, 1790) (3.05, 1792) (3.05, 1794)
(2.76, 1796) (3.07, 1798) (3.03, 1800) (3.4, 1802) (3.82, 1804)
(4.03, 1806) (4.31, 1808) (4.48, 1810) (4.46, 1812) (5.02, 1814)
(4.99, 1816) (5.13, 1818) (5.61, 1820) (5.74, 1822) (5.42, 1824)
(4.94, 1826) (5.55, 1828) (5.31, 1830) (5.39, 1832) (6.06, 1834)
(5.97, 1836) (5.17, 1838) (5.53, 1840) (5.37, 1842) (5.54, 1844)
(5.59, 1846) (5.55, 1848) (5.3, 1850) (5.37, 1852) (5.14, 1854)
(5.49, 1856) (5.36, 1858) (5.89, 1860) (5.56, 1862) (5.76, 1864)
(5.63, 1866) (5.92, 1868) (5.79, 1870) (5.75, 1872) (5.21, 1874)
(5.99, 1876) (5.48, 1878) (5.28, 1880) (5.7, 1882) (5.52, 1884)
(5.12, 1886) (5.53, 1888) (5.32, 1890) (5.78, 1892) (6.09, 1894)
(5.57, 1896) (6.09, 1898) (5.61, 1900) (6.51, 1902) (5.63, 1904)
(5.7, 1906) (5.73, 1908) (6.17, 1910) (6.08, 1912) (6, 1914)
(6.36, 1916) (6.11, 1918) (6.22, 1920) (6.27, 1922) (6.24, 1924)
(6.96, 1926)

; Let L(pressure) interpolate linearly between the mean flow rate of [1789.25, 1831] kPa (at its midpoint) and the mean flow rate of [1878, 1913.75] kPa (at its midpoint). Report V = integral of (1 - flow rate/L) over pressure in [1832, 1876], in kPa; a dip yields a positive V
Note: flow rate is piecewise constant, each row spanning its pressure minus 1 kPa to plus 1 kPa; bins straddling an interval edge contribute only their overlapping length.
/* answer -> -4.8 kPa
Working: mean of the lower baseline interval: 4.31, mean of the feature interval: 5.57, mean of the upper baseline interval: 5.73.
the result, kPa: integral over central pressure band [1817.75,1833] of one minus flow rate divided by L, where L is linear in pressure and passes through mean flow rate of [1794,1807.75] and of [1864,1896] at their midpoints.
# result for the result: -5.0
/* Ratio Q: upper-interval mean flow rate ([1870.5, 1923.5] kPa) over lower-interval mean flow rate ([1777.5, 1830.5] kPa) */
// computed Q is 1.3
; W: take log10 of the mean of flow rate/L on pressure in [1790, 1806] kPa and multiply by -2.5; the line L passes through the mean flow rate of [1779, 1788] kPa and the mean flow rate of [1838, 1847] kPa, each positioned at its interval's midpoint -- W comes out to 0.42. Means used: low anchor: 4.5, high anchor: 5.47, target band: 3.22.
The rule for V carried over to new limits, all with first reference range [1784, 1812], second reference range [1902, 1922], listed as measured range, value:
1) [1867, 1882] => -1.2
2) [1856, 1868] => -1.6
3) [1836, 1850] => -2.8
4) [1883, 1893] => 0.1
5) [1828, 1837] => -2.8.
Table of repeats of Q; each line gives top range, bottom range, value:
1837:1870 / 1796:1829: 1.22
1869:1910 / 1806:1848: 1.08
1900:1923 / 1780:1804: 1.69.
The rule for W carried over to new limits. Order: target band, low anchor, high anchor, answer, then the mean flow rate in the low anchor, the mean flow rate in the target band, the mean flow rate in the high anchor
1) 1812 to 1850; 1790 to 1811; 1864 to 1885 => -0.23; 3.49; 5.41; 5.63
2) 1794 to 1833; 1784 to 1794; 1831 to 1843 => 0.03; 3.55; 4.51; 5.58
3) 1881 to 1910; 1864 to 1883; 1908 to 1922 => 0.03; 5.65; 5.72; 6.13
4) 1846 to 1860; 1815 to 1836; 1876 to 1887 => 0.01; 5.44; 5.42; 5.47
